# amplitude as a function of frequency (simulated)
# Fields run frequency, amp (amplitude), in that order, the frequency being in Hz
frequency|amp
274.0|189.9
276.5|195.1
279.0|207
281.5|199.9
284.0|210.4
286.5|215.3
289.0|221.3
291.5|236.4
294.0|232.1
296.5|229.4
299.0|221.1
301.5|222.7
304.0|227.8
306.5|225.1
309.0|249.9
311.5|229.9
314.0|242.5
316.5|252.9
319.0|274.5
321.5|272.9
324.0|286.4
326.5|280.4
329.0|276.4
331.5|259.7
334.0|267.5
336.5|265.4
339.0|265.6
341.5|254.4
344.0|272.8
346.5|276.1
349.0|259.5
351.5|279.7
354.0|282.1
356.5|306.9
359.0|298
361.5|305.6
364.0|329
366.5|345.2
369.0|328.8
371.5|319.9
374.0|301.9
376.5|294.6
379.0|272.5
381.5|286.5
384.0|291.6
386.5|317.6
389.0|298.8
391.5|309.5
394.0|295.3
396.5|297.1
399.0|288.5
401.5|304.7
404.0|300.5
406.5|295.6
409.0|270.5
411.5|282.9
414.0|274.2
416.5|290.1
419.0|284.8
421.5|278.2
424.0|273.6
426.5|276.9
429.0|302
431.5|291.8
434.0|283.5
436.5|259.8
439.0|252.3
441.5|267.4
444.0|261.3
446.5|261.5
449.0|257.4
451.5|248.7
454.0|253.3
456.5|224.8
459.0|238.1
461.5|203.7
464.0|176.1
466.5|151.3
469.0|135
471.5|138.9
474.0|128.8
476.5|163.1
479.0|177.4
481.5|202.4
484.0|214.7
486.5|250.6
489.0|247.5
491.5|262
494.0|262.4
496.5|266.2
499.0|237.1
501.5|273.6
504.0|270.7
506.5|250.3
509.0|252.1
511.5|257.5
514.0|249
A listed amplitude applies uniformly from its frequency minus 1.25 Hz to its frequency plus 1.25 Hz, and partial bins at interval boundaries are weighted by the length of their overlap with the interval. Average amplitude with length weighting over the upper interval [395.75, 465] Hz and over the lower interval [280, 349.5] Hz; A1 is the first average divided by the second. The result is 1.08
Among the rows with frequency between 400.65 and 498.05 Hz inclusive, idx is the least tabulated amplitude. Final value 128.8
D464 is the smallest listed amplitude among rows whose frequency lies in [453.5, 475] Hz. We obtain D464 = 128.8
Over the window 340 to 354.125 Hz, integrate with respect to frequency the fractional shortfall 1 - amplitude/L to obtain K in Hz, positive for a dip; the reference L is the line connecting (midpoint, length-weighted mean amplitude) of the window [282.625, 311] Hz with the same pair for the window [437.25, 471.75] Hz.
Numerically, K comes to -2.8 Hz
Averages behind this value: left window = 226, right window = 222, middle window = 270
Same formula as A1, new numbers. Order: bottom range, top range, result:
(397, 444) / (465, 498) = 0.71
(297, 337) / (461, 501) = 0.80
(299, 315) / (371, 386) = 1.27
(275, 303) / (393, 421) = 1.33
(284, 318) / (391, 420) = 1.26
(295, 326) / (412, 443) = 1.13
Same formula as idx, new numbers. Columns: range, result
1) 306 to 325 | 225.1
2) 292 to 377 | 221.1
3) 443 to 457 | 224.8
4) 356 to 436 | 270.5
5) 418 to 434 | 273.6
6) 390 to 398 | 295.3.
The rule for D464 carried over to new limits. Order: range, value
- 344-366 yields 259.5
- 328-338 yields 259.7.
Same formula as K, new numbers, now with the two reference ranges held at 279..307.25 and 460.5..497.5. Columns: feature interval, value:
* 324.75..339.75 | -3.7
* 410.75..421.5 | -4.0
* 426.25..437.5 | -4.4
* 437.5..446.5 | -2.6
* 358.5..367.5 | -4.6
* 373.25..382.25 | -3.3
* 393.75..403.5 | -4.2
